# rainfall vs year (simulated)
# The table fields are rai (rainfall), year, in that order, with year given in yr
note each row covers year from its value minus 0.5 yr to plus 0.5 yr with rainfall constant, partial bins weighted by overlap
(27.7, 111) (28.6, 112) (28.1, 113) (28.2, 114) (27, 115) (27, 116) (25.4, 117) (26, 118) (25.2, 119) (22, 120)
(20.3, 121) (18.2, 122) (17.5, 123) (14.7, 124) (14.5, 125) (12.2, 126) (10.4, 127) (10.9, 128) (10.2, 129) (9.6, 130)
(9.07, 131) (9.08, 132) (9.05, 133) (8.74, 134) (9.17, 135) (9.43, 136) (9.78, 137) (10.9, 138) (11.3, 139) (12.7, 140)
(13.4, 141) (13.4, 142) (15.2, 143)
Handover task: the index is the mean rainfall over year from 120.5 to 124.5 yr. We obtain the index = 17.7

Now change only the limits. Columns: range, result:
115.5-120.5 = 25.1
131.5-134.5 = 8.96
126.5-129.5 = 10.5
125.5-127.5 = 11.3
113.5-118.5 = 26.7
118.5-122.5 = 21.4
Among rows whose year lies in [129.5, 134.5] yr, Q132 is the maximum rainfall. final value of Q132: 9.6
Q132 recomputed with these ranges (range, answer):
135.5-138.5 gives 10.9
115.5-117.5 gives 27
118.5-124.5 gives 25.2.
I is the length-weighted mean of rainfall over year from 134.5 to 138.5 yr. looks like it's 9.82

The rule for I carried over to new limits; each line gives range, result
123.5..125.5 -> 14.6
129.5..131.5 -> 9.34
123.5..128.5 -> 12.5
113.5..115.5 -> 27.6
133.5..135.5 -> 8.96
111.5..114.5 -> 28.3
